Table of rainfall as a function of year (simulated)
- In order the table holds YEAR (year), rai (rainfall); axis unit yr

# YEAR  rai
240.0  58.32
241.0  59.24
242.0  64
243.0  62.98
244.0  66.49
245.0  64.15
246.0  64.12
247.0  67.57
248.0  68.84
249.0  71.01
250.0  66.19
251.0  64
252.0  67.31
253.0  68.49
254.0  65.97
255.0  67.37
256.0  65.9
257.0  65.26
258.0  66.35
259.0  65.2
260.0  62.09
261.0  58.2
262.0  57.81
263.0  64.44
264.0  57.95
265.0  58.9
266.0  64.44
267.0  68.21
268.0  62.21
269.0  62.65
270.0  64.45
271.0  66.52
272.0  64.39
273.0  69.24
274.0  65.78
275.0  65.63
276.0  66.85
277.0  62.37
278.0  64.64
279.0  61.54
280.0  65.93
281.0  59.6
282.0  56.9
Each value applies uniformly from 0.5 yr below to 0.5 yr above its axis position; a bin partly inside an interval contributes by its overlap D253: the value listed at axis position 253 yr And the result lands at 68.49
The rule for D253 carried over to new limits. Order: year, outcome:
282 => 56.9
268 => 62.21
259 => 65.2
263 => 64.44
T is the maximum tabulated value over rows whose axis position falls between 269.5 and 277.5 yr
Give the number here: 69.24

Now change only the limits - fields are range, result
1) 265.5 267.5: 68.21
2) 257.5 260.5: 66.35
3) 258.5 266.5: 65.2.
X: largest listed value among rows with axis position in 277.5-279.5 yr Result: 64.64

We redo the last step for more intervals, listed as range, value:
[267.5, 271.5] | 66.52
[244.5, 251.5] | 71.01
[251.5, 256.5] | 68.49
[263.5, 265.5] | 58.9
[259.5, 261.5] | 62.09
